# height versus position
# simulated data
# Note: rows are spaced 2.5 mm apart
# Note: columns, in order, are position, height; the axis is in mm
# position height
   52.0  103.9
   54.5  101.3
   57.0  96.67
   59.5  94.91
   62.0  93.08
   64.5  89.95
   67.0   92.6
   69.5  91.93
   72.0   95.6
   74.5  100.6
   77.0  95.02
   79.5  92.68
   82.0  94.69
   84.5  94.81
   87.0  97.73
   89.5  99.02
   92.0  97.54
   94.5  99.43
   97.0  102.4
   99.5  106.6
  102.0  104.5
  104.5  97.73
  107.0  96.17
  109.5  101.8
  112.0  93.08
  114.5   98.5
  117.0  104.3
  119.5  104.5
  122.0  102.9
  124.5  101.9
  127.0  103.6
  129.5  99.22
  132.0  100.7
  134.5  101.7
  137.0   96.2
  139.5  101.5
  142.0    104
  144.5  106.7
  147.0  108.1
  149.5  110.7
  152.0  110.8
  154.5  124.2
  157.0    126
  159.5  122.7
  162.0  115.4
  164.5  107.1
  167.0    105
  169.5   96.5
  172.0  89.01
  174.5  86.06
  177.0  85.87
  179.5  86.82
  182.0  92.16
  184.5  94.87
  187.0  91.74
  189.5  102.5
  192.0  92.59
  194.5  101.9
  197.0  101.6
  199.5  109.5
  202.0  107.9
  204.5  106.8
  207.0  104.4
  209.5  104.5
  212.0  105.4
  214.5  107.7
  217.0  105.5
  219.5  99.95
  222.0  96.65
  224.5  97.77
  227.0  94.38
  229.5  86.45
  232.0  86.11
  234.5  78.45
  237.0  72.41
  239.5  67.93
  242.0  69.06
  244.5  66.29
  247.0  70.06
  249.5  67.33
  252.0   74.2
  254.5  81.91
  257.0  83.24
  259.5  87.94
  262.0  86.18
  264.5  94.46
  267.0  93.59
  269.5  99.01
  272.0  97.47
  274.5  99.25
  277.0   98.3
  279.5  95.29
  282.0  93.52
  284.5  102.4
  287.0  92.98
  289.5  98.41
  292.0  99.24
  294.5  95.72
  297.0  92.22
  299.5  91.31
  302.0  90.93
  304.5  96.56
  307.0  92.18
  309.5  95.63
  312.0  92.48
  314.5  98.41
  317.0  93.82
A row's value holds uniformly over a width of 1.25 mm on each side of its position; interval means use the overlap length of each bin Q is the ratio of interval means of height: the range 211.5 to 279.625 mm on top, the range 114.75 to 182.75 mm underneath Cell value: 0.85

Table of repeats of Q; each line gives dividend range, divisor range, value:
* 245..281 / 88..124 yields 0.87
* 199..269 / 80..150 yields 0.89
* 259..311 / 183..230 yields 0.94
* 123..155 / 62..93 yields 1.10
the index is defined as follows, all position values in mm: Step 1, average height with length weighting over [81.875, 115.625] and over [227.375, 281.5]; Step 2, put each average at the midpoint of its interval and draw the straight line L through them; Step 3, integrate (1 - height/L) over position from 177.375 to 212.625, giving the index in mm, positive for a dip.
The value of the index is -4.0 mm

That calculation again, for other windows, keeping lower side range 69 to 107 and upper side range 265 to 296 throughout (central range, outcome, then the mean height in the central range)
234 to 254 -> 5.4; 70.8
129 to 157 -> -2.6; 107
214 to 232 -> 0.0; 97.1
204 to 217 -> -1.1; 106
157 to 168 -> -1.9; 114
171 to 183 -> 1.2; 87.9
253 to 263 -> 1.3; 84.5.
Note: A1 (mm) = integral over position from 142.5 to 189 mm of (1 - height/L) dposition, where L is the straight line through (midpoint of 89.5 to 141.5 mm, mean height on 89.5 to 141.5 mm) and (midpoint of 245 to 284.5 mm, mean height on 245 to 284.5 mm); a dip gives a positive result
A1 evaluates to -3.2 mm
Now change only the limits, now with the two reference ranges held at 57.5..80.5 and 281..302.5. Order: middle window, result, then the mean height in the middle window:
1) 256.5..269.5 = 0.7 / 90.4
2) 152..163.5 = -3.1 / 121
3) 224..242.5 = 2.7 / 81.4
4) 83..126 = -2.7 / 100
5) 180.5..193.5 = 0.0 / 94.8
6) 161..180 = -0.4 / 96.6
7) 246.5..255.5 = 2.1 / 73.4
